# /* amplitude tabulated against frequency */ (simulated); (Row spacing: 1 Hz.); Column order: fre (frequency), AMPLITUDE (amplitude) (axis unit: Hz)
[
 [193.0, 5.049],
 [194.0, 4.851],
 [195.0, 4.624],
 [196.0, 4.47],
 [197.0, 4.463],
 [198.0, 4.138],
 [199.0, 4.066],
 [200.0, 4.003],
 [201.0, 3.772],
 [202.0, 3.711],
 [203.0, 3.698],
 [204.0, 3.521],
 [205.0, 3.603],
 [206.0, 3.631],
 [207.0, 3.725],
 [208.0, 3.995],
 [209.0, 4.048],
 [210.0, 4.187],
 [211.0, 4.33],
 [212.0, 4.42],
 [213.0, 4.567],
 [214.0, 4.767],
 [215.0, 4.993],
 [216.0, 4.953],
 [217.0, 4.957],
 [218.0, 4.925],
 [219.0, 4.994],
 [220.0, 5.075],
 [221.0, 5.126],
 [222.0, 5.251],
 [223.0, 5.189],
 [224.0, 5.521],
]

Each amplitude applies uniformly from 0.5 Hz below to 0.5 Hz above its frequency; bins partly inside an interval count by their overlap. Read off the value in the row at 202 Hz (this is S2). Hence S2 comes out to 3.711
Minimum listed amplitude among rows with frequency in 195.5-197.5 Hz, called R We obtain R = 4.463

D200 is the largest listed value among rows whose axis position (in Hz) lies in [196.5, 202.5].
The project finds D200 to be 4.463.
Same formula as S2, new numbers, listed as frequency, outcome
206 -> 3.631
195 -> 4.624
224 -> 5.521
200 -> 4.003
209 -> 4.048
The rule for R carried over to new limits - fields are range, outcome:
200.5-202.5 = 3.711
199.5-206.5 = 3.521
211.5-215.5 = 4.42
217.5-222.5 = 4.925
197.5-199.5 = 4.066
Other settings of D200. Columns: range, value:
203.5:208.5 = 3.995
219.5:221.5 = 5.126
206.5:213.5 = 4.567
